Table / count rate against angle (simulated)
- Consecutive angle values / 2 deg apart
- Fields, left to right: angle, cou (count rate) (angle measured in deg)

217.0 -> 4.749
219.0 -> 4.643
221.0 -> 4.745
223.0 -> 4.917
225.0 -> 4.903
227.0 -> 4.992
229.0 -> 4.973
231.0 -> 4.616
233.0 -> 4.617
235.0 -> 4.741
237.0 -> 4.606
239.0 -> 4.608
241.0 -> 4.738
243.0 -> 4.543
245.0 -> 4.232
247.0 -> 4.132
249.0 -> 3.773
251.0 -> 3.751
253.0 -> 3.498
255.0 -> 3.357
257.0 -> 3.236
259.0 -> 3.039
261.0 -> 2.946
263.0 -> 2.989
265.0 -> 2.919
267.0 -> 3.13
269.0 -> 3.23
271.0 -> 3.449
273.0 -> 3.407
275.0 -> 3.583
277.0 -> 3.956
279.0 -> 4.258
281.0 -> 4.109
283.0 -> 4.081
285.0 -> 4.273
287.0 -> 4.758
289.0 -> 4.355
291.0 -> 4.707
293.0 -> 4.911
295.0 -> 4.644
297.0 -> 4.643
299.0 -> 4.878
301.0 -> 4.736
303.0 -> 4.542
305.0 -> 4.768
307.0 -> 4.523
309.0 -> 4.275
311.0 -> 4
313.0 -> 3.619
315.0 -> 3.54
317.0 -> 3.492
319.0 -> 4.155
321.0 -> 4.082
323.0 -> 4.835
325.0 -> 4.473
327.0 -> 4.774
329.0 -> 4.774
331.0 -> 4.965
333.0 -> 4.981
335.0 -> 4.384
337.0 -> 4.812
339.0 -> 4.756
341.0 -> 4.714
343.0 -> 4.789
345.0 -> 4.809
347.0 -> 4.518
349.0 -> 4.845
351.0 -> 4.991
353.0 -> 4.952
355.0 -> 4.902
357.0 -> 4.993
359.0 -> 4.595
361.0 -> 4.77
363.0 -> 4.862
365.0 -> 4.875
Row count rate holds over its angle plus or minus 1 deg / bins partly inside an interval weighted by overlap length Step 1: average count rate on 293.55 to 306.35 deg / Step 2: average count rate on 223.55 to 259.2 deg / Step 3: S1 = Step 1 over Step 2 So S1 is 1.1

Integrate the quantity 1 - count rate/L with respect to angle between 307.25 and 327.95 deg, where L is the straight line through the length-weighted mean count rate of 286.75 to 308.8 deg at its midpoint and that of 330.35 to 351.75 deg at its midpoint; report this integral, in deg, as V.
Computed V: 2.5 deg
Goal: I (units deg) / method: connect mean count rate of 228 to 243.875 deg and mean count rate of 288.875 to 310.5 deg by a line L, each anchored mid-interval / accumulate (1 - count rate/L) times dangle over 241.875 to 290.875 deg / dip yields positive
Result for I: 9.8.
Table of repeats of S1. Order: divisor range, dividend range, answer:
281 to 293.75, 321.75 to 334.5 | 1.07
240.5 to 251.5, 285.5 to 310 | 1.11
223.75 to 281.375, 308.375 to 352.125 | 1.14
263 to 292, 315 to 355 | 1.20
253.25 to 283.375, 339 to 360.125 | 1.40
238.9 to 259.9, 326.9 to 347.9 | 1.23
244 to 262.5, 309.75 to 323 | 1.10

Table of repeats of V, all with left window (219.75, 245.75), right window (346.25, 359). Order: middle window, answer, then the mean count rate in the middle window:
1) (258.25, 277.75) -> 6.1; 3.26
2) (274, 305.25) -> 2.2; 4.44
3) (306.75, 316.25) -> 1.7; 3.94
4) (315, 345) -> 1.8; 4.54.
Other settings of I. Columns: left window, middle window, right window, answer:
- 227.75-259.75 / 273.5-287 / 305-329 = 0.4 deg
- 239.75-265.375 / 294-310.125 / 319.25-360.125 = -1.3 deg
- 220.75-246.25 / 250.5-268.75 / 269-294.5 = 5.0 deg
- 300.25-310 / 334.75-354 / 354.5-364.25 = -0.1 deg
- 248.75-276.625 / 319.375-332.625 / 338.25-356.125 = -0.6 deg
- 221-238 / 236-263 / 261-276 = 1.1 deg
